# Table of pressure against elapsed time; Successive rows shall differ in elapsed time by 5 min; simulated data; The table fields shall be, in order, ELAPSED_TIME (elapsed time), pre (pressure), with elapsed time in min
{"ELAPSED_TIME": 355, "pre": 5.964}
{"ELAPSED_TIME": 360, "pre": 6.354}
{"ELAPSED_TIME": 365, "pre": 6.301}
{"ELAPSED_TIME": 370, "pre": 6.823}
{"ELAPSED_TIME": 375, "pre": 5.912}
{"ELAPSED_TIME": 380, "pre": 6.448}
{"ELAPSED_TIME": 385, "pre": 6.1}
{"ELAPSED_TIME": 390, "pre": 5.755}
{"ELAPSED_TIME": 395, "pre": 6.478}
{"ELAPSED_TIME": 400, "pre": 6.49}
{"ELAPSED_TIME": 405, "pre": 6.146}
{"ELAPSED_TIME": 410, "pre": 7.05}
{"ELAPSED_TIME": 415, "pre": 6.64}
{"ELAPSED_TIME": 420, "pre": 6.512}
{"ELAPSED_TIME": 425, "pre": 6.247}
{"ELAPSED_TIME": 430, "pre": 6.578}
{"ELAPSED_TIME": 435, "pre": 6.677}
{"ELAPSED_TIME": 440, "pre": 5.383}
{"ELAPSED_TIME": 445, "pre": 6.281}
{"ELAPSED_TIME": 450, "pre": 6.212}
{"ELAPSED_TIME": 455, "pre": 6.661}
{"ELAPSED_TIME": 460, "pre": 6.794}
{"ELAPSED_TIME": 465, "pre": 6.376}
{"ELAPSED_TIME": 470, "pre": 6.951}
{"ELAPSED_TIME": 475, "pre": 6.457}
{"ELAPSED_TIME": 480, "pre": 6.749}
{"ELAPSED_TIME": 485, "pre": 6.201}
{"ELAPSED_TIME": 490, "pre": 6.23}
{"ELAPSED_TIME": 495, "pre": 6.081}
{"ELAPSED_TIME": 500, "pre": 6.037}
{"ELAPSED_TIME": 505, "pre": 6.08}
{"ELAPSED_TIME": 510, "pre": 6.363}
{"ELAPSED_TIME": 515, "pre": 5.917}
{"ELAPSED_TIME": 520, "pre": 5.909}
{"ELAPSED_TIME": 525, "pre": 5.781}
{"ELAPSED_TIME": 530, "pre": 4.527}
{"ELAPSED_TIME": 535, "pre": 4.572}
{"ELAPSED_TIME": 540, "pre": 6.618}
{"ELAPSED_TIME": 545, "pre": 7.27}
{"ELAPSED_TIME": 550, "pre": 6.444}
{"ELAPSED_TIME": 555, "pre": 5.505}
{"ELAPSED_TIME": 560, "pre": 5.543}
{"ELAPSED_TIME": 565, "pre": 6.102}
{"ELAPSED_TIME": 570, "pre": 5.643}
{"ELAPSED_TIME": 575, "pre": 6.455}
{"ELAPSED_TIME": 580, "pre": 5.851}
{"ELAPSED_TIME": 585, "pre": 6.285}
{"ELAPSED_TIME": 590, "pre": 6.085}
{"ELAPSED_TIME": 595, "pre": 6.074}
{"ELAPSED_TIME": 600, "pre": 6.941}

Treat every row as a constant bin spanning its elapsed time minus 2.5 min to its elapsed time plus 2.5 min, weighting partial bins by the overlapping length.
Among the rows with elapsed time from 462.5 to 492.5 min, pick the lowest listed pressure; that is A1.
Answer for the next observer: 6.201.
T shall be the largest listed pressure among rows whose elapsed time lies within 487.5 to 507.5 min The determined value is 6.23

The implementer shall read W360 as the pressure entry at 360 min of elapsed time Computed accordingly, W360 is 6.354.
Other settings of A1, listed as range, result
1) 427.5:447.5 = 5.383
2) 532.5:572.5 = 4.572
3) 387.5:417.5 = 5.755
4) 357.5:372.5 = 6.301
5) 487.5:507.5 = 6.037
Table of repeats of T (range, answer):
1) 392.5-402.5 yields 6.49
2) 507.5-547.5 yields 7.27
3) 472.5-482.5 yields 6.749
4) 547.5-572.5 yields 6.444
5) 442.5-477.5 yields 6.951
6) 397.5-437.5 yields 7.05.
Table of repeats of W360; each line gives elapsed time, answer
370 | 6.823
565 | 6.102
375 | 5.912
